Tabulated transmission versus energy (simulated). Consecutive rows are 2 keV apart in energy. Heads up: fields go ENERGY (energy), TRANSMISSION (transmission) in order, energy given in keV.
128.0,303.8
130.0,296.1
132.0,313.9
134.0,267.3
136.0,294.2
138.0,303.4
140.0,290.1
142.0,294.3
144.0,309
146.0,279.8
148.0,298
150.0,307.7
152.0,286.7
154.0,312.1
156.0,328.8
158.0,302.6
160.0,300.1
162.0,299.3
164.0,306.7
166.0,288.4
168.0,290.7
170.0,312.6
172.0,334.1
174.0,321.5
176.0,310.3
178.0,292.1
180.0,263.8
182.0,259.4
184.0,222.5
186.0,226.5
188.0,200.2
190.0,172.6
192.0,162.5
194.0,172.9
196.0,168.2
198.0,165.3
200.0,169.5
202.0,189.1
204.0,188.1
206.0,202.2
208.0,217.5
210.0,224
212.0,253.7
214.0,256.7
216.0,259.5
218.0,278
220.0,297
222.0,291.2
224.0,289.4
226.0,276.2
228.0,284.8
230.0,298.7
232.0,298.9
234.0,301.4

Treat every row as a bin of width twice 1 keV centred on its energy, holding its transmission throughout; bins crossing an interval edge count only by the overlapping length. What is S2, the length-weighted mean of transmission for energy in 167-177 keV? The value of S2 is 314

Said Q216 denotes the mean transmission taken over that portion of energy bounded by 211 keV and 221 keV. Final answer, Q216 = 269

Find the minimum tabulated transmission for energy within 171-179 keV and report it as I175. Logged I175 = 292.1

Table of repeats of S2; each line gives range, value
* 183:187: 224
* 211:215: 255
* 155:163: 308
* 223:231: 287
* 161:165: 303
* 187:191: 186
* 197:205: 178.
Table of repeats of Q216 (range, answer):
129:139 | 295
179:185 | 249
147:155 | 301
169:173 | 323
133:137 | 281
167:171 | 302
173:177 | 316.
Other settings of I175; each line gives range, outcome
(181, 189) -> 200.2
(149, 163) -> 286.7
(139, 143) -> 290.1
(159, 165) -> 299.3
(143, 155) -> 279.8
